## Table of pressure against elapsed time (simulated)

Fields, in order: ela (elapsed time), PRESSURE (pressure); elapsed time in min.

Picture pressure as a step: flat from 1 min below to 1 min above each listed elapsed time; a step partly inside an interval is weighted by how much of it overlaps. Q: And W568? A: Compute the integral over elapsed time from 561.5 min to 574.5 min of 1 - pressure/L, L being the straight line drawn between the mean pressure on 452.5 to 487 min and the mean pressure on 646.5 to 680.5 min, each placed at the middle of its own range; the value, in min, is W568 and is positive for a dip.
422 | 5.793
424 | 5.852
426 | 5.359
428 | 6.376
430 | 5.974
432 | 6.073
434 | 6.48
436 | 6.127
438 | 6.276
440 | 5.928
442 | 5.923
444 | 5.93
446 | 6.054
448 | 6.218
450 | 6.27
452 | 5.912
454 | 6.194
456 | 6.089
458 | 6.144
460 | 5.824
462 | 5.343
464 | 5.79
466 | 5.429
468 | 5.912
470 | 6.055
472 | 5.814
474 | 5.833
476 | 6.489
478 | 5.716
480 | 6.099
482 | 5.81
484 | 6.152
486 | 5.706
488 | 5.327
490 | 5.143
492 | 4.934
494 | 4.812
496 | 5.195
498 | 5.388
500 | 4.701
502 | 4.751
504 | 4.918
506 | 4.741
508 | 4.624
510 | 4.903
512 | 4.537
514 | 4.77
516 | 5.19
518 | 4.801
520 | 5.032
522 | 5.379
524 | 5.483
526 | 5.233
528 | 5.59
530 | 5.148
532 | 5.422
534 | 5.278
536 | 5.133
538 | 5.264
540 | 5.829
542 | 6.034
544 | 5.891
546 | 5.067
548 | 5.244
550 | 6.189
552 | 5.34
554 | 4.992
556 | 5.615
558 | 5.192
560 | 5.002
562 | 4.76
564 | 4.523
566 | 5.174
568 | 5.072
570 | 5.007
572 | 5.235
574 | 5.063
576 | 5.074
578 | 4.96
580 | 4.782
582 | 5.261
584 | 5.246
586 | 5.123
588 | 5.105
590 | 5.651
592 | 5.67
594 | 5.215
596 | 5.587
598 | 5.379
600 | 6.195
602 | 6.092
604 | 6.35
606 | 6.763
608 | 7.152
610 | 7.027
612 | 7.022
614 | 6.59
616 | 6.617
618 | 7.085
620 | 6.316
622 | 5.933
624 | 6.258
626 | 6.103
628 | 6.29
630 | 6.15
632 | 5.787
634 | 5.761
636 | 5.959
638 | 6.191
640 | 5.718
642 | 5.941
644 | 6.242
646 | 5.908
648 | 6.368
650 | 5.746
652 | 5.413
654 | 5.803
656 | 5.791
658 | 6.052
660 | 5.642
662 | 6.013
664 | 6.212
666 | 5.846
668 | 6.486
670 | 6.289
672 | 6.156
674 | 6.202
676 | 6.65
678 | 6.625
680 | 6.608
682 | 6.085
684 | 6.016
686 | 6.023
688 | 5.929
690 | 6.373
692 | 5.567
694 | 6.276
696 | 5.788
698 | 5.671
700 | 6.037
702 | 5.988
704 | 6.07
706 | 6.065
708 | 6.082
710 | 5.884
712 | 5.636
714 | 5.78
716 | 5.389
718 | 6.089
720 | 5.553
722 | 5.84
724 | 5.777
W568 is 2.2 min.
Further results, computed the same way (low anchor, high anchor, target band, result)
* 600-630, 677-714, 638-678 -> 1.36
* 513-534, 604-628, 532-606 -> 6.42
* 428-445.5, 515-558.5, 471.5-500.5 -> 1.01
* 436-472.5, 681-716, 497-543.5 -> 6.31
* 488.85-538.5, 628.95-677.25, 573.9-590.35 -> 1.20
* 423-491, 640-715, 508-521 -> 2.41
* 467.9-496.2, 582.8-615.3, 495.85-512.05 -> 2.46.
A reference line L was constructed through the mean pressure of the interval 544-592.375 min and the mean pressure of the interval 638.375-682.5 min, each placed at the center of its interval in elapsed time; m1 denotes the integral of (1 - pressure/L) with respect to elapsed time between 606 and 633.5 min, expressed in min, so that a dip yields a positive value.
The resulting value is -3.87 min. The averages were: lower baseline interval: 5.19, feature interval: 6.48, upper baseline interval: 6.08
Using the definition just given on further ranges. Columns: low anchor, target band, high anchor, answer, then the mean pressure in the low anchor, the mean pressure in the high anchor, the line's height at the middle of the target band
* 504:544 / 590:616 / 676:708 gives -2.90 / 5.19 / 6.09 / 5.61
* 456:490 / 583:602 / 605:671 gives 1.87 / 5.83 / 6.2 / 6.09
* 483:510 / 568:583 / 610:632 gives 2.24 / 5.1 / 6.43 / 5.95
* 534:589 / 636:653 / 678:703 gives -0.54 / 5.23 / 6.05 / 5.76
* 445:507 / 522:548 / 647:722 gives 1.38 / 5.64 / 6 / 5.74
